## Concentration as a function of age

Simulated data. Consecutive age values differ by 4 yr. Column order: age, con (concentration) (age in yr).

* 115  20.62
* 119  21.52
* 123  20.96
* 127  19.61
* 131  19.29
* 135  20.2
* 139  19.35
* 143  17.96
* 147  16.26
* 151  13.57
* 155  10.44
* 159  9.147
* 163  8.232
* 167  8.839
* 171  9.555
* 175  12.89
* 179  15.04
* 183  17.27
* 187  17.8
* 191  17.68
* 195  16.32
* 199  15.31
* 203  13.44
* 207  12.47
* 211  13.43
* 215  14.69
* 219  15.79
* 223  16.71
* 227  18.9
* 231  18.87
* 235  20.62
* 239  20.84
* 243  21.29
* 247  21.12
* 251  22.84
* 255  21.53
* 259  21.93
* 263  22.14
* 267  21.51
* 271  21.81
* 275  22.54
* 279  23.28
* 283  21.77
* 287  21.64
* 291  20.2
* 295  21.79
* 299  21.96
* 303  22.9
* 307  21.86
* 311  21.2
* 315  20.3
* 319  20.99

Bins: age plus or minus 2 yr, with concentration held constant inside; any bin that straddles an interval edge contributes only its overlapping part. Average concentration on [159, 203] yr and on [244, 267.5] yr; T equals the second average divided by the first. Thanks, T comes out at 1.60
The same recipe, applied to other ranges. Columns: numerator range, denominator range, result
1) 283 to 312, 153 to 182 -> 2.00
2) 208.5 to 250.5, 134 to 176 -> 1.39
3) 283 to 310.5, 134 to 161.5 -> 1.45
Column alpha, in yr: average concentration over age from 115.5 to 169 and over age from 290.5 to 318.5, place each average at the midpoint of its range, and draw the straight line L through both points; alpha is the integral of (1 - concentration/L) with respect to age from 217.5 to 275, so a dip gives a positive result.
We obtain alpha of -3.0 yr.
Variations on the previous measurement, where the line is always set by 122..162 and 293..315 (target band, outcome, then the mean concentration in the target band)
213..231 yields 2.15 yr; 16.8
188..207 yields 2.86 yr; 15.5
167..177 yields 3.82 yr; 10.7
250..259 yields -0.86 yr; 22.1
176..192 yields 1.02 yr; 16.6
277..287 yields -0.61 yr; 22.3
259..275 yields -1.07 yr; 21.9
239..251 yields -0.97 yr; 21.4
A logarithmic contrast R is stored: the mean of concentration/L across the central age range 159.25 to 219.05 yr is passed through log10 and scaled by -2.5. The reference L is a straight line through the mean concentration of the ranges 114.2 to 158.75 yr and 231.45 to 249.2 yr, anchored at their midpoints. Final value 0.373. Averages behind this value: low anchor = 17.7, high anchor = 20.8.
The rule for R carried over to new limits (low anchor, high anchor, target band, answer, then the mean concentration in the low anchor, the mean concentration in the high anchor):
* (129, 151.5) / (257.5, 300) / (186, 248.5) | 0.18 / 18.1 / 21.9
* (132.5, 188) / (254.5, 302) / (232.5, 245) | -0.09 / 14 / 21.9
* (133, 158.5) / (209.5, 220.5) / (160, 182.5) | 0.34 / 15.9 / 14.6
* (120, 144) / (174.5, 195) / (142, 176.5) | 0.47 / 19.7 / 16.4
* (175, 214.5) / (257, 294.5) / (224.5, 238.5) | -0.07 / 15.3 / 21.9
